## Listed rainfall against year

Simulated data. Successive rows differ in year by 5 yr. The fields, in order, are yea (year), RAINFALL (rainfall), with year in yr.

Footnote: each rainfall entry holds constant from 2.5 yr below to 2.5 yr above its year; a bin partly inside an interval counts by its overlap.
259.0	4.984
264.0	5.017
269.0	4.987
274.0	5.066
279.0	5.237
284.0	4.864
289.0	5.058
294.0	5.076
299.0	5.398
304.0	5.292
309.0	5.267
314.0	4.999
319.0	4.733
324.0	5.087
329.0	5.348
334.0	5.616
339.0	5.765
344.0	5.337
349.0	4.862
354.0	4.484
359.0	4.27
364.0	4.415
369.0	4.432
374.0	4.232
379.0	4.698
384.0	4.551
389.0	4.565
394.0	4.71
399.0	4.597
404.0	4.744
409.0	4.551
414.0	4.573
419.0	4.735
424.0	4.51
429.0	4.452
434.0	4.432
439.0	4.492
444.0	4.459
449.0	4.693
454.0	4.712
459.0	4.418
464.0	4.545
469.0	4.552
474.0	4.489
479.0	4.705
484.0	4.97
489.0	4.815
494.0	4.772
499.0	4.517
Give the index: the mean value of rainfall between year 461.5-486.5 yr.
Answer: 4.65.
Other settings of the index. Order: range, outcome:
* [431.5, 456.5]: 4.56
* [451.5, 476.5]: 4.54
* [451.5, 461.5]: 4.56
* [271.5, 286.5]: 5.06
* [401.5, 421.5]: 4.65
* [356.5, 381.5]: 4.41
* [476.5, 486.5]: 4.84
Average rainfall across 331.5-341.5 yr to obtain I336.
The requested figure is 5.69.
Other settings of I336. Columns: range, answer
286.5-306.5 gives 5.21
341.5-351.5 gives 5.1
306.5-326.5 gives 5.02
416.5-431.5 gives 4.57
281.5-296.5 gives 5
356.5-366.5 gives 4.34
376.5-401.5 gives 4.62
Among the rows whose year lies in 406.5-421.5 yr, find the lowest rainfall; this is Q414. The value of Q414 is 4.551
